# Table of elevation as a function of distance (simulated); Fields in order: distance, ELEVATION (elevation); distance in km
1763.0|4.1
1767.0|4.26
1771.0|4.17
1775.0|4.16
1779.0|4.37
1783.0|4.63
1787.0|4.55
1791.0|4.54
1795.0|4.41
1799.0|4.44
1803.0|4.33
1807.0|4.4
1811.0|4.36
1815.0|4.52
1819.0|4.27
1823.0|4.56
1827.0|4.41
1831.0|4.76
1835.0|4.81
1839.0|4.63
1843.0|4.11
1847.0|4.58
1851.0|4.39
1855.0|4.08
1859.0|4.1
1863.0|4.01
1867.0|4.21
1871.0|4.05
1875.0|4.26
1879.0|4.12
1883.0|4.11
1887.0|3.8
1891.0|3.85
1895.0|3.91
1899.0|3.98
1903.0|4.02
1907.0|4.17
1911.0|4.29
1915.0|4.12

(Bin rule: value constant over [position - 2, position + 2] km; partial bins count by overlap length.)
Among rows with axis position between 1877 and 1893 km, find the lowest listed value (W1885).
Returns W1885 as 3.8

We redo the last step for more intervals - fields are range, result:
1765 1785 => 4.16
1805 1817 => 4.36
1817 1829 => 4.27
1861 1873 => 4.01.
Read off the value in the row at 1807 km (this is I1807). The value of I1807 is 4.4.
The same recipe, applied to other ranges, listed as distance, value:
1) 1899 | 3.98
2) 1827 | 4.41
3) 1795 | 4.41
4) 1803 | 4.33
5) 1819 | 4.27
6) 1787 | 4.55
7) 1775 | 4.16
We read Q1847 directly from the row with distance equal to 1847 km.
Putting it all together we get 4.58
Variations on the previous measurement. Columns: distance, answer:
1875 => 4.26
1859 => 4.1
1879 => 4.12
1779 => 4.37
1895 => 3.91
